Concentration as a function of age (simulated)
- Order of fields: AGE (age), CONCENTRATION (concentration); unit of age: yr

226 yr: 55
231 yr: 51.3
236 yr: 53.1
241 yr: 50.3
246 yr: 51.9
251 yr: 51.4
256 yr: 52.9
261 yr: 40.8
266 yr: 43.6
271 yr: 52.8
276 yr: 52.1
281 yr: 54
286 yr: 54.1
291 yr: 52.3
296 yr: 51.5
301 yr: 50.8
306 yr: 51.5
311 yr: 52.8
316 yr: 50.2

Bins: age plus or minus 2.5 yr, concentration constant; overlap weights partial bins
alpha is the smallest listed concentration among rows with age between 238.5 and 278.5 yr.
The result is 40.8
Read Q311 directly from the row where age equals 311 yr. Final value 52.8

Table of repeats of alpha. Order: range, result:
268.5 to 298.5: 51.5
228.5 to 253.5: 50.3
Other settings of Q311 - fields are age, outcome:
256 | 52.9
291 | 52.3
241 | 50.3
